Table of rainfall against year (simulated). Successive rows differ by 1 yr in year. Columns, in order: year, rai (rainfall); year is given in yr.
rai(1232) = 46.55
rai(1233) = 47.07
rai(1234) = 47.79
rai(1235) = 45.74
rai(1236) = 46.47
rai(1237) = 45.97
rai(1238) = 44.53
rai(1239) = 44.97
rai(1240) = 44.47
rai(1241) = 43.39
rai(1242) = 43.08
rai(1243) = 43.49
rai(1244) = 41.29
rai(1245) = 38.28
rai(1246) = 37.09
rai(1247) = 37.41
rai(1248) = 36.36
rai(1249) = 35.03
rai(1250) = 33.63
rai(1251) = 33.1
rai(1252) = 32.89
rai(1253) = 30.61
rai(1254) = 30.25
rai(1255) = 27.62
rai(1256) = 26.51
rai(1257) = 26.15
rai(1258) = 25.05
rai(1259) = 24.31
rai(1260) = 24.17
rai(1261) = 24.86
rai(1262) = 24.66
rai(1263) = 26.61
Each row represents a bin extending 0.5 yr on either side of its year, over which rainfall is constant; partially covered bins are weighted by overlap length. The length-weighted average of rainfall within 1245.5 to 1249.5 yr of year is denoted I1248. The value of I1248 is 36.5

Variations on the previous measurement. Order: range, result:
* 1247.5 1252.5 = 34.2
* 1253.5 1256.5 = 28.1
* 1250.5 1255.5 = 30.9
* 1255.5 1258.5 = 25.9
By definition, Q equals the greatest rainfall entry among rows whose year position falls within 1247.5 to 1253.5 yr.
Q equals 36.36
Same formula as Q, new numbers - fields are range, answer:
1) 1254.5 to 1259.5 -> 27.62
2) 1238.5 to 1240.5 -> 44.97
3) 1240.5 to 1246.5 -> 43.49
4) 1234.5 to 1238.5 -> 46.47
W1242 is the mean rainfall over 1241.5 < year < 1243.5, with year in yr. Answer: 43.3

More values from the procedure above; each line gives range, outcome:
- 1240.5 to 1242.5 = 43.2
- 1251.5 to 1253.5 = 31.8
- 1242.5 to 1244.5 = 42.4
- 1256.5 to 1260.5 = 24.9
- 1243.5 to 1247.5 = 38.5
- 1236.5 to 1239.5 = 45.2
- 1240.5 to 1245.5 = 41.9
